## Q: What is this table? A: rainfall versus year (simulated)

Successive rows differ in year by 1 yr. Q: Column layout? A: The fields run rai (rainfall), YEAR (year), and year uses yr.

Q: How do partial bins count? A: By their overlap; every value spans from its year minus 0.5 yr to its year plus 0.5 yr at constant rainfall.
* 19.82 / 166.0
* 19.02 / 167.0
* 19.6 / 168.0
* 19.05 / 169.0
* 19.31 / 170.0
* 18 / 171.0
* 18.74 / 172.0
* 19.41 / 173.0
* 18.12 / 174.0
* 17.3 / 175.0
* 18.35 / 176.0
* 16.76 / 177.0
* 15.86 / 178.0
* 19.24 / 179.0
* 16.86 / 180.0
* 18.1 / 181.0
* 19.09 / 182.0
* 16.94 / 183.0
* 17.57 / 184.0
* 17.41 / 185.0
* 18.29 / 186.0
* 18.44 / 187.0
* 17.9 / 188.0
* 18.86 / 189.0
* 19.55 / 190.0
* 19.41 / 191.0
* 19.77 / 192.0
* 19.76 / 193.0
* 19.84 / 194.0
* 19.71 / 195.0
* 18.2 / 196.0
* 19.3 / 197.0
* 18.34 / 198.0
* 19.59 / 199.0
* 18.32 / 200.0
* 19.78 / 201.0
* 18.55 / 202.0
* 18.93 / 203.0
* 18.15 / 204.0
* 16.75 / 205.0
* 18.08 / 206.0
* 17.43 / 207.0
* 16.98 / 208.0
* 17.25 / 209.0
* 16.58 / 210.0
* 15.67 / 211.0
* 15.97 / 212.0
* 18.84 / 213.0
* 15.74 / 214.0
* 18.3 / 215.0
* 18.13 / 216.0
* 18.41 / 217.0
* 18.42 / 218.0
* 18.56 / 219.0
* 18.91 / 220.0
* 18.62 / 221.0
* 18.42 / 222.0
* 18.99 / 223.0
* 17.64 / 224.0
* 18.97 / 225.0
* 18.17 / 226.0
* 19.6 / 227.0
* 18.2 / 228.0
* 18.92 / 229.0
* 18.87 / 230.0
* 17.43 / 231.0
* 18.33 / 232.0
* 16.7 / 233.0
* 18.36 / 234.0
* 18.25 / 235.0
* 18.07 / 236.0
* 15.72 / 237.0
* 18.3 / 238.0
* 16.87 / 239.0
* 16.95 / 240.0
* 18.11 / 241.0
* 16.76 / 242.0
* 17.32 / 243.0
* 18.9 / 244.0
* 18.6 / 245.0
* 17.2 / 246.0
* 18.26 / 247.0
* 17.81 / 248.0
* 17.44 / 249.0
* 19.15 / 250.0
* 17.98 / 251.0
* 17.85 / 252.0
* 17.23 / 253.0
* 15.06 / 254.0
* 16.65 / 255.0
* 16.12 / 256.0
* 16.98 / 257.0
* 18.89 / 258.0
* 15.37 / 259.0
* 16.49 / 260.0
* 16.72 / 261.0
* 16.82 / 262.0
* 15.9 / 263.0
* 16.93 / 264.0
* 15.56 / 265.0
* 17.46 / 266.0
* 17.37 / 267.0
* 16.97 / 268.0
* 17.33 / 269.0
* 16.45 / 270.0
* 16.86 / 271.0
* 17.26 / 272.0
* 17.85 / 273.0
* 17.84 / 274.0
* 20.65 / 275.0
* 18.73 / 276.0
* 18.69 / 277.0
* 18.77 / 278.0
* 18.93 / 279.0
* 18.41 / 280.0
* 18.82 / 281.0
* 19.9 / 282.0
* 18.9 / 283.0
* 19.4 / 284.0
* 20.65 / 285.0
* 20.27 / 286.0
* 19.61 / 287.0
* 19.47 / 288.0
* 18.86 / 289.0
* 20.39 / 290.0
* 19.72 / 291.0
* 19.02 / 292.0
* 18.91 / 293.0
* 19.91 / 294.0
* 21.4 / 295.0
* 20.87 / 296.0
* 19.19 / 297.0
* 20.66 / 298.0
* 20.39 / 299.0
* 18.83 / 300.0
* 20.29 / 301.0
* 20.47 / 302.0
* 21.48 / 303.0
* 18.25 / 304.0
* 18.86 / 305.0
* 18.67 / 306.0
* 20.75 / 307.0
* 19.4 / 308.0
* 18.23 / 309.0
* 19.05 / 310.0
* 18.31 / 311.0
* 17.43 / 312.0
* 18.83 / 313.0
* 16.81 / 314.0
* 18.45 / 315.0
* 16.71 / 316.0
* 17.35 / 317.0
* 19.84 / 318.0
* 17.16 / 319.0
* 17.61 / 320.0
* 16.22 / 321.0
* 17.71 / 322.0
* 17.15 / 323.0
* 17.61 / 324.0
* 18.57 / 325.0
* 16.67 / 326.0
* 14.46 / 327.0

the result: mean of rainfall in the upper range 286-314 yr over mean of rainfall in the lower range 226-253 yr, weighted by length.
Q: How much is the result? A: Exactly 1.1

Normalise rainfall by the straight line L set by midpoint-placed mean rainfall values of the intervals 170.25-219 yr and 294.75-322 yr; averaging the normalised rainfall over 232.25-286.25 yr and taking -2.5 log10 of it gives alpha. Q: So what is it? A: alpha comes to 0.05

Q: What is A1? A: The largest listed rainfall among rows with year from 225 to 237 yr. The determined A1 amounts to 19.6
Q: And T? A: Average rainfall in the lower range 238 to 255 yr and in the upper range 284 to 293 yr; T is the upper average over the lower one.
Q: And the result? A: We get 1.12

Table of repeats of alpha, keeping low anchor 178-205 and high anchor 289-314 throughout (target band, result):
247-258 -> 0.10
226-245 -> 0.06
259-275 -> 0.13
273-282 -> 0.02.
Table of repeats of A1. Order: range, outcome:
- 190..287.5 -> 20.65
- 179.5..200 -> 19.84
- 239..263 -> 19.15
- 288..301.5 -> 21.4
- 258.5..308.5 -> 21.48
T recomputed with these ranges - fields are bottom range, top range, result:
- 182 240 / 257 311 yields 1.03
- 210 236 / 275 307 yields 1.09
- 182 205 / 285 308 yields 1.06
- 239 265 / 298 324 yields 1.08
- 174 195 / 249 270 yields 0.93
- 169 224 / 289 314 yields 1.07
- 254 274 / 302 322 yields 1.10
